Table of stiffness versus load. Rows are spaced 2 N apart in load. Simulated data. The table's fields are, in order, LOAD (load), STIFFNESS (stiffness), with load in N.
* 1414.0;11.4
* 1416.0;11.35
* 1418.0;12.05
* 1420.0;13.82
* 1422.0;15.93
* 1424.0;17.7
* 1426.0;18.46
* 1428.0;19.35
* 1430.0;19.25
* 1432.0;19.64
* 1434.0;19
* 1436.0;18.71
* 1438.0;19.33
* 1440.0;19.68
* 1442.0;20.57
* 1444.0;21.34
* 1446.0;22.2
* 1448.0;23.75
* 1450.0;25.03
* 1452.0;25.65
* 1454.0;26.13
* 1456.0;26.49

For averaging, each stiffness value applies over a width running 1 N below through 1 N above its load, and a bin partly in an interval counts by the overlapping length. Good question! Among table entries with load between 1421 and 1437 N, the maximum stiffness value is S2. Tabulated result 19.64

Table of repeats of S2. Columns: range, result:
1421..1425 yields 17.7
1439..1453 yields 25.65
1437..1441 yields 19.68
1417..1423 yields 15.93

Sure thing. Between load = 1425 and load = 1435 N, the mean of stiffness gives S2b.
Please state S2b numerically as 19.1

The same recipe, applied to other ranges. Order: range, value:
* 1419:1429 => 17.1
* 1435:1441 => 19.2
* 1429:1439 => 19.2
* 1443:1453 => 23.6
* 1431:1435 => 19.3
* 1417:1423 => 13.9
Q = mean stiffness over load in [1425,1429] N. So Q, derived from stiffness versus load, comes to 18.9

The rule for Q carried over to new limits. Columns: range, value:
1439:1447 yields 20.9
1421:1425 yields 16.8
